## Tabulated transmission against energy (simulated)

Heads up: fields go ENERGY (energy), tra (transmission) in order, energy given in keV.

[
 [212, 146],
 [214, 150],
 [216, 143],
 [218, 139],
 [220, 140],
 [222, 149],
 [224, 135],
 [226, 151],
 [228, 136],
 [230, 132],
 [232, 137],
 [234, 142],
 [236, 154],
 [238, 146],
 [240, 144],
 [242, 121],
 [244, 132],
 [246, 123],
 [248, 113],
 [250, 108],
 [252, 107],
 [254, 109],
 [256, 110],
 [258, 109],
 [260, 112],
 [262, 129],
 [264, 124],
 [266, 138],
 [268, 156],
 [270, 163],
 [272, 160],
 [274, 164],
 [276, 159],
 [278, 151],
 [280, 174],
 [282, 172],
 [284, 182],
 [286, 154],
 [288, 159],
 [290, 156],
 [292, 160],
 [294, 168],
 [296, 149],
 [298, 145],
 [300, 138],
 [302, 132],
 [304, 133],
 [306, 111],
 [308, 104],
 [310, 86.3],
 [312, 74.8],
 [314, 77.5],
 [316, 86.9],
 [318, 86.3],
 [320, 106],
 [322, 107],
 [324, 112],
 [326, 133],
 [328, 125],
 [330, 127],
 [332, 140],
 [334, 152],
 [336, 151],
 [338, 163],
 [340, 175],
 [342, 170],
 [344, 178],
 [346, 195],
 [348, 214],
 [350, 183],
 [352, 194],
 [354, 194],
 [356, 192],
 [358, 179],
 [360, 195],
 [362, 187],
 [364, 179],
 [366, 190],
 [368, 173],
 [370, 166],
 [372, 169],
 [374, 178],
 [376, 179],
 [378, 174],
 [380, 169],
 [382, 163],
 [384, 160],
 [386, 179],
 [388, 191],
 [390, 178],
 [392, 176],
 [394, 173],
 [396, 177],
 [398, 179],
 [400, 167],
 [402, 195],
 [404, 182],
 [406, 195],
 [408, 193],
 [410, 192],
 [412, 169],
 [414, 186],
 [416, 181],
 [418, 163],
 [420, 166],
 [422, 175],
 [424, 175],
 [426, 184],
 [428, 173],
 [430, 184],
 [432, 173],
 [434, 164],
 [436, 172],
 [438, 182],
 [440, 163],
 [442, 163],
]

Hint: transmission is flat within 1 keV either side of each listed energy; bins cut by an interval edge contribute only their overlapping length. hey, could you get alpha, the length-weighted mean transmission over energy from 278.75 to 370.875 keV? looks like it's 151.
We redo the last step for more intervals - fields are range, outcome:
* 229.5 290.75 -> 140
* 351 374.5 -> 183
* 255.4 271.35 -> 131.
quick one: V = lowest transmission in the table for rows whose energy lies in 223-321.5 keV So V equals 74.8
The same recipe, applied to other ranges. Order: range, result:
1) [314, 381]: 77.5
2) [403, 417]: 169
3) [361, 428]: 160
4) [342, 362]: 170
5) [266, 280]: 138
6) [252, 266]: 107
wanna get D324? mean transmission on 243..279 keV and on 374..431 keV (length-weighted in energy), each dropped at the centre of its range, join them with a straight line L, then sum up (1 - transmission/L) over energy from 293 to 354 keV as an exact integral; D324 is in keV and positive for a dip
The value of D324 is 5.79 keV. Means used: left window 132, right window 178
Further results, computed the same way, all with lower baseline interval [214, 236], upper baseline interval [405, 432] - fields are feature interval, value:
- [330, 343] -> 0.58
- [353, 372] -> -1.66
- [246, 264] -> 4.15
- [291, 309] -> 2.11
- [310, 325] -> 6.31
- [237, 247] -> 0.80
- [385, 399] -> -0.38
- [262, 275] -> 0.08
